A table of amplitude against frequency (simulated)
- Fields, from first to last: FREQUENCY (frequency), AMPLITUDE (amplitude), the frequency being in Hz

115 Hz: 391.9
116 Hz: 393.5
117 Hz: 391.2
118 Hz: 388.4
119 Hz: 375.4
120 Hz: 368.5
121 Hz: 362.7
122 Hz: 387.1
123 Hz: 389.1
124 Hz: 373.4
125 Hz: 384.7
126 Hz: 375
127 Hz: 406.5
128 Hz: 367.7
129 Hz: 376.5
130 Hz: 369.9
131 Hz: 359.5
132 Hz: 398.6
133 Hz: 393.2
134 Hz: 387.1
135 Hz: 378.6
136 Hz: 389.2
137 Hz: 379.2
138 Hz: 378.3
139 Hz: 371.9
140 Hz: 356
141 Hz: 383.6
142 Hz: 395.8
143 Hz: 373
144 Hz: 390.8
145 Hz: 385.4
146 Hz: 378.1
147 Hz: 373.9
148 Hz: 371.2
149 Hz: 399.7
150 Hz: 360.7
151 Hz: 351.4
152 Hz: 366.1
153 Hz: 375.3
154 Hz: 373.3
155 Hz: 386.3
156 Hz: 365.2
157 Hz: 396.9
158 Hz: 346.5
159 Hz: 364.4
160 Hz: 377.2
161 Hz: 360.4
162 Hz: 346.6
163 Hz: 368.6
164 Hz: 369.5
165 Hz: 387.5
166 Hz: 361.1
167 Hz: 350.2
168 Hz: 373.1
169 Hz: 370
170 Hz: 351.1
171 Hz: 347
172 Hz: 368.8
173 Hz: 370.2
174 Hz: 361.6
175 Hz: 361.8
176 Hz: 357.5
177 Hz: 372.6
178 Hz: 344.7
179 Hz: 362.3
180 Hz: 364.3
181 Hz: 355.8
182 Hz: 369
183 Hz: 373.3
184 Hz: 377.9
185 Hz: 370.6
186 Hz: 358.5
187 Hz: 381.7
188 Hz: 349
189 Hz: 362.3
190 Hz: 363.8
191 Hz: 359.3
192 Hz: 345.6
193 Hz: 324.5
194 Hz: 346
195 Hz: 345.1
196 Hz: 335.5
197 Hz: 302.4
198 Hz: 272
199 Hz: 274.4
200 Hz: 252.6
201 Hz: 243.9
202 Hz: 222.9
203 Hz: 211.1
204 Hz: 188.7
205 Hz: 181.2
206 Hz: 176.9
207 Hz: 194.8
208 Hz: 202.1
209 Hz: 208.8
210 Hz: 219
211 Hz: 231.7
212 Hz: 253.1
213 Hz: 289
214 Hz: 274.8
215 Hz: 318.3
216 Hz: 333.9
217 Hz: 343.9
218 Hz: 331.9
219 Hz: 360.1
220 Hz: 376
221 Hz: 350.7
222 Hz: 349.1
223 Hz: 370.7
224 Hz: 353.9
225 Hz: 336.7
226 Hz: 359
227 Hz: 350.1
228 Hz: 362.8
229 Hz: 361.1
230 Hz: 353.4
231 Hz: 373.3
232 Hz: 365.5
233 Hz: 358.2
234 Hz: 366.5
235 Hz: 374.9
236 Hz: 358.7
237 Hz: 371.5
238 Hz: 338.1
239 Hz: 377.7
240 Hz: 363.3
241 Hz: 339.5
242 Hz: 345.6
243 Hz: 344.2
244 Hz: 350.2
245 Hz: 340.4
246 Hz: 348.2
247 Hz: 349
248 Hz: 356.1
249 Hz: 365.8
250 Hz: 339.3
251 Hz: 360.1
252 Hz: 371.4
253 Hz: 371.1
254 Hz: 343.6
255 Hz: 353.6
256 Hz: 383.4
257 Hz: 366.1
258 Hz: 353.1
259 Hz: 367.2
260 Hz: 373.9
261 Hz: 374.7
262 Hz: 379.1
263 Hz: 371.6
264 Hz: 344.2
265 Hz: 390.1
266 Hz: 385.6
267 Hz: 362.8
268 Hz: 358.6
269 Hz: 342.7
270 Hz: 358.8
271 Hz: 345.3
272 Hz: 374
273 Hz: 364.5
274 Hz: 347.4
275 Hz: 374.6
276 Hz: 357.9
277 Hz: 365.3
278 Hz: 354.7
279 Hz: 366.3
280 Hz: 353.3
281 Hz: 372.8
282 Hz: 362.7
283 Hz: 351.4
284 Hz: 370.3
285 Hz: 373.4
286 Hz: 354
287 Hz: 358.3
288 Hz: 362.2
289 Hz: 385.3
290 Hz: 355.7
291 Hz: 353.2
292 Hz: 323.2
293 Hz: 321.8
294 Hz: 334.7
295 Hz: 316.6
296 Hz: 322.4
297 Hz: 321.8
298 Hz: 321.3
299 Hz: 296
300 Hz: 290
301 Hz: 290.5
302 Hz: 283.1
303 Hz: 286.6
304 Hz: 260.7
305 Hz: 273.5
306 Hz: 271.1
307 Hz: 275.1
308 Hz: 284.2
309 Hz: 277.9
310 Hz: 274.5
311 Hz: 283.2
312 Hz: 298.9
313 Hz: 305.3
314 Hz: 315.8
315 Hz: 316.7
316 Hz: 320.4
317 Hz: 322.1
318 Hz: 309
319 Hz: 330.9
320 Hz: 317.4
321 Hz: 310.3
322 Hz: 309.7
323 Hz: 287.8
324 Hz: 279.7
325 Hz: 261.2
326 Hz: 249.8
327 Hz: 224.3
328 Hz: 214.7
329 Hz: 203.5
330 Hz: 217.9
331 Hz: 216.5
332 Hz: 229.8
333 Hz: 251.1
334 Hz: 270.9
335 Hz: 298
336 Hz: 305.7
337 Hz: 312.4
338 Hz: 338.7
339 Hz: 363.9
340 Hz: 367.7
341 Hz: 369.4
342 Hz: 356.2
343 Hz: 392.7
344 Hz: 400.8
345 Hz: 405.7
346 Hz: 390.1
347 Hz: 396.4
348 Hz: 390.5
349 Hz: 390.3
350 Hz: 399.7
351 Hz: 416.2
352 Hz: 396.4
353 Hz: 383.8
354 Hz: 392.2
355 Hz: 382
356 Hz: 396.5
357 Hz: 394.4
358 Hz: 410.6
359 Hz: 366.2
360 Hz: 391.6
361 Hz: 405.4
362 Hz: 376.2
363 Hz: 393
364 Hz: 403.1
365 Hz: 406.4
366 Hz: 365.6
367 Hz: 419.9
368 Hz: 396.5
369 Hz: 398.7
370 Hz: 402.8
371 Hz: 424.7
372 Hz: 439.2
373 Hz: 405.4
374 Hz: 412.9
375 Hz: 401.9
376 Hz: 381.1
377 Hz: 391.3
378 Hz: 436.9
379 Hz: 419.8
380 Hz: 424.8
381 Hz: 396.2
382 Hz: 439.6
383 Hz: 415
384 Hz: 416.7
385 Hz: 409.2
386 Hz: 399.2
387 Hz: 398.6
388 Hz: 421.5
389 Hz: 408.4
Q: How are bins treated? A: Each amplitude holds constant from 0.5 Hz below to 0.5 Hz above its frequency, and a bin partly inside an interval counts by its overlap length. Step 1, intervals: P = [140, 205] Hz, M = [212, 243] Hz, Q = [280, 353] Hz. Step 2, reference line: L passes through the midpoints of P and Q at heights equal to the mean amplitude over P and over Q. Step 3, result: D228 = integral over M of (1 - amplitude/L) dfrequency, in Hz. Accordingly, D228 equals -1.0 Hz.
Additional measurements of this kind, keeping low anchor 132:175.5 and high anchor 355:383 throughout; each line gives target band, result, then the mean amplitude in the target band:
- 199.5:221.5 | 6.9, 262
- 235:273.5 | 2.6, 360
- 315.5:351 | 7.4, 316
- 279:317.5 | 7.2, 320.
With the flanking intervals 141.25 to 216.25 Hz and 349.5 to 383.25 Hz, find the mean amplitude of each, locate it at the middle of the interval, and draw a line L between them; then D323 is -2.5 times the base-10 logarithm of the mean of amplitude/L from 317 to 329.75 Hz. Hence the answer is 0.37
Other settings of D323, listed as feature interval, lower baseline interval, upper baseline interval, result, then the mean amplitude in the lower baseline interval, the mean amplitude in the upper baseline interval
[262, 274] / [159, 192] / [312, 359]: -0.06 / 364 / 329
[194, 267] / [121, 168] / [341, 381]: 0.18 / 375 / 399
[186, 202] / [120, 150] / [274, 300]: 0.14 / 380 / 348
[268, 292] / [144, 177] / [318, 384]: 0.01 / 368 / 359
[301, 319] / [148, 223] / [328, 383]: 0.23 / 330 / 372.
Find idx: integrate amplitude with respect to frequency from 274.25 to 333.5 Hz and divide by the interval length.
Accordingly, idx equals 308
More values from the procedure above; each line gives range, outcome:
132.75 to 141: 379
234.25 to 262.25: 359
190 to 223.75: 286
